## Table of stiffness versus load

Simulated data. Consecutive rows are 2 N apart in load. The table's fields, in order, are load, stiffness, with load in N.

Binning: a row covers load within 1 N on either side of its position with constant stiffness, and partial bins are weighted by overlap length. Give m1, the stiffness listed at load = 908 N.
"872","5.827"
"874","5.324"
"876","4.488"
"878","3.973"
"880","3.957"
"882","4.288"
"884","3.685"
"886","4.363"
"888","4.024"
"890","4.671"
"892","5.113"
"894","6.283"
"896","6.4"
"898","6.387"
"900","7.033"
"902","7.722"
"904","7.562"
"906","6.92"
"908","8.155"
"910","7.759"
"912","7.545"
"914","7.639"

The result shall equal 8.155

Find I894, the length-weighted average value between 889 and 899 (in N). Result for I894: 5.77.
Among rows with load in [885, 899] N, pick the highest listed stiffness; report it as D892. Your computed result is 6.4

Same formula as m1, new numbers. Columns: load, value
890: 4.671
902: 7.722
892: 5.113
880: 3.957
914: 7.639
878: 3.973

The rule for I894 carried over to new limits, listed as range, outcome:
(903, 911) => 7.6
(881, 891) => 4.21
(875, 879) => 4.23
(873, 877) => 4.91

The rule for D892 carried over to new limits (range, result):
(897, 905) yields 7.722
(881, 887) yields 4.363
